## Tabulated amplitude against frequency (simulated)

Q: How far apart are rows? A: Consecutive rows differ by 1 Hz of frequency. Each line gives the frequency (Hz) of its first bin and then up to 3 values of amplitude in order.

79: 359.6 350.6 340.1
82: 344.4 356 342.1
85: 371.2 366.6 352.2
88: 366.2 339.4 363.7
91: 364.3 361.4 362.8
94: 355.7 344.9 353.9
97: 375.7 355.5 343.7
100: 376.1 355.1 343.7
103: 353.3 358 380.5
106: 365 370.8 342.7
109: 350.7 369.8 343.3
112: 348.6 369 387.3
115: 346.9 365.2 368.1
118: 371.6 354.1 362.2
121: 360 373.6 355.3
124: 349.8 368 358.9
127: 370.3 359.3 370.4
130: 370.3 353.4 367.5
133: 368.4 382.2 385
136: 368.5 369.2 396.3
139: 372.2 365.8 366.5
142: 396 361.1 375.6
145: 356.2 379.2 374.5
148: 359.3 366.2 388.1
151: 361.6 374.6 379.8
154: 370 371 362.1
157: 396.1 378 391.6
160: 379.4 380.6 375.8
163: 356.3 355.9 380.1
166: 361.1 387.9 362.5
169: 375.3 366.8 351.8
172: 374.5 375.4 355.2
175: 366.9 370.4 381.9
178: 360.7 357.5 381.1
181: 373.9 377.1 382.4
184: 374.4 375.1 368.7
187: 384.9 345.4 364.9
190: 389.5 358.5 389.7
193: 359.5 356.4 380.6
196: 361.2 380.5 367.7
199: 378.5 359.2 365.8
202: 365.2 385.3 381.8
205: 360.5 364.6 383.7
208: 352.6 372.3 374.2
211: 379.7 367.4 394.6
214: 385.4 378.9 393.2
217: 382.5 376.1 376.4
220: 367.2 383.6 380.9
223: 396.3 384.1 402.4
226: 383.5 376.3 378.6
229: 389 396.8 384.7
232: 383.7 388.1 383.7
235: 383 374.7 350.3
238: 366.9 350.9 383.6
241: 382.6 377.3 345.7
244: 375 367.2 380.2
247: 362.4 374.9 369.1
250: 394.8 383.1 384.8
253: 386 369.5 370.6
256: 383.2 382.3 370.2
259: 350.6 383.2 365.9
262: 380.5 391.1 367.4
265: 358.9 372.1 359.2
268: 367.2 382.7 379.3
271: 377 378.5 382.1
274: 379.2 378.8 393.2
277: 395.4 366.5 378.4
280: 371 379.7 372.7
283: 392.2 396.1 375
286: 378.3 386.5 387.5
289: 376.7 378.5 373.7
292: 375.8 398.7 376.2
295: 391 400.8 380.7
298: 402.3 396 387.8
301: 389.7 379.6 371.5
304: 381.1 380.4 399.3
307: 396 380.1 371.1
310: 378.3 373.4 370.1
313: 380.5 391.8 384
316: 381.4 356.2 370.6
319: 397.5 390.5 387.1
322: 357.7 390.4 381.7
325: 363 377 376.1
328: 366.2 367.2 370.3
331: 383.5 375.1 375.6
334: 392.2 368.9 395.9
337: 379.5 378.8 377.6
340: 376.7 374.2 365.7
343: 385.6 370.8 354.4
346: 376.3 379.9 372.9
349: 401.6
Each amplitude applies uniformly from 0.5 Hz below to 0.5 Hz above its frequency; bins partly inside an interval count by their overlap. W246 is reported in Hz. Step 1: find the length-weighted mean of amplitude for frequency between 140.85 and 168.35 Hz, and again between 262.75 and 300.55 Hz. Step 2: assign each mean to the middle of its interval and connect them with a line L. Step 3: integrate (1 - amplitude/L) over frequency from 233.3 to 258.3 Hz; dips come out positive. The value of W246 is 0.3 Hz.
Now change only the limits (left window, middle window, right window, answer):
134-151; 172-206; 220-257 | 0.5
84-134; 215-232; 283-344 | -0.6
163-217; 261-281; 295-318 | 0.2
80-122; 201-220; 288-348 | -0.3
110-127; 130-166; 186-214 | -0.8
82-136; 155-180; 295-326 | -0.3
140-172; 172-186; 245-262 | 0.0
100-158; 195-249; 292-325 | -0.1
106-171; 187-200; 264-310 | 0.1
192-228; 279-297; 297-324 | -0.1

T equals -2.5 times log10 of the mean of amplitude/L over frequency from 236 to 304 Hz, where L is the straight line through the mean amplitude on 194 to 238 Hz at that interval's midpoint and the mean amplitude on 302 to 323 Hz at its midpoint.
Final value 0.00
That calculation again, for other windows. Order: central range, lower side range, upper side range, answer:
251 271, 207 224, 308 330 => 0.01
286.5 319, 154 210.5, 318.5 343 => -0.02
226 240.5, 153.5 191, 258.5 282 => -0.01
